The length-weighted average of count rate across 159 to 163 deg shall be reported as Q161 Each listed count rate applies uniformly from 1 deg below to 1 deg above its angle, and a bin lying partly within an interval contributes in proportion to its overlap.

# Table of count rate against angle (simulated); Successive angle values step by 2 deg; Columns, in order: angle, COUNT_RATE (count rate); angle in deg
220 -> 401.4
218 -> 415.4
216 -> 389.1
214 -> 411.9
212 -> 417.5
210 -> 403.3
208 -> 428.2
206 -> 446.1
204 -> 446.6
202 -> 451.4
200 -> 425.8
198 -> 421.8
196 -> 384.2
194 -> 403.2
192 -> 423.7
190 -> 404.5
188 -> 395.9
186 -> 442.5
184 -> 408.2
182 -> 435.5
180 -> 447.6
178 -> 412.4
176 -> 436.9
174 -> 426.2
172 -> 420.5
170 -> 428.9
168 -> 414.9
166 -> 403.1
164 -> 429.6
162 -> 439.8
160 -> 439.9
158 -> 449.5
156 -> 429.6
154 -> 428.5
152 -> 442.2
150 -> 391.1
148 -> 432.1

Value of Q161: 440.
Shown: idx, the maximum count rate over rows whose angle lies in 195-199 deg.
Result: 421.8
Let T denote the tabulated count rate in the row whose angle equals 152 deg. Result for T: 442.2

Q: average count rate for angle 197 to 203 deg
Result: 433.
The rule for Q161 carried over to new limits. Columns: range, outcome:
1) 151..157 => 433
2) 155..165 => 438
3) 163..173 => 419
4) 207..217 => 410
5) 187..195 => 407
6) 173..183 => 432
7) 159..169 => 425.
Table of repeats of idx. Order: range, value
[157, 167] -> 449.5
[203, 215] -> 446.6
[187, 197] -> 423.7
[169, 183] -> 447.6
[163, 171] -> 429.6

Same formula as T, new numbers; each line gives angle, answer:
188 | 395.9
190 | 404.5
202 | 451.4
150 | 391.1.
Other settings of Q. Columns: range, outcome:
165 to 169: 409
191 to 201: 412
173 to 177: 432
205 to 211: 426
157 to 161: 445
